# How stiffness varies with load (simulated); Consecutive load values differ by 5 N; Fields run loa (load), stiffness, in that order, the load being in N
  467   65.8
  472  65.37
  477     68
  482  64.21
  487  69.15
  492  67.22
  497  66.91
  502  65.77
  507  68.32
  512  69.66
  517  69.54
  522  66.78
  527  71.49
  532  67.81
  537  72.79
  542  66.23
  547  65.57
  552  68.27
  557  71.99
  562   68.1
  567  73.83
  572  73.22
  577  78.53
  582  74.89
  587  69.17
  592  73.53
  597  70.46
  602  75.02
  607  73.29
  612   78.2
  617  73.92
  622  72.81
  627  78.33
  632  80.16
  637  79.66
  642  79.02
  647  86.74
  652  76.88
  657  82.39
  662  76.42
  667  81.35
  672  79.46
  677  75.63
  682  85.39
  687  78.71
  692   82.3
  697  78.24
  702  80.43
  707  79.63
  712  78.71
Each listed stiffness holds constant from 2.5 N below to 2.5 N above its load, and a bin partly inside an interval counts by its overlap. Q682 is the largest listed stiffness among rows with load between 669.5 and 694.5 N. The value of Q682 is 85.39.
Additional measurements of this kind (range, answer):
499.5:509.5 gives 68.32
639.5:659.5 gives 86.74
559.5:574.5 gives 73.83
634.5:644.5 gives 79.66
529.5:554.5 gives 72.79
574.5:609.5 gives 78.53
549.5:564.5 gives 71.99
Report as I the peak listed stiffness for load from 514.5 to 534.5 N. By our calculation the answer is 71.49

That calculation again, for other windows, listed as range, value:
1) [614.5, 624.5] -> 73.92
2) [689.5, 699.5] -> 82.3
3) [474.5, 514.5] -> 69.66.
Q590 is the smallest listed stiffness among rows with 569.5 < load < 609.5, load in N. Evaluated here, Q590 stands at 69.17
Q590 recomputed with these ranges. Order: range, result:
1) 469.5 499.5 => 64.21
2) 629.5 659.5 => 76.88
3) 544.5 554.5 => 65.57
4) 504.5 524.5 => 66.78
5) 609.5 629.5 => 72.81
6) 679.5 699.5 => 78.24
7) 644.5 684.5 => 75.63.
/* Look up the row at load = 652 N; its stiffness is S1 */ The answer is 76.88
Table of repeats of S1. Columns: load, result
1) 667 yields 81.35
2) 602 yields 75.02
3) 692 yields 82.3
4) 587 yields 69.17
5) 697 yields 78.24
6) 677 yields 75.63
